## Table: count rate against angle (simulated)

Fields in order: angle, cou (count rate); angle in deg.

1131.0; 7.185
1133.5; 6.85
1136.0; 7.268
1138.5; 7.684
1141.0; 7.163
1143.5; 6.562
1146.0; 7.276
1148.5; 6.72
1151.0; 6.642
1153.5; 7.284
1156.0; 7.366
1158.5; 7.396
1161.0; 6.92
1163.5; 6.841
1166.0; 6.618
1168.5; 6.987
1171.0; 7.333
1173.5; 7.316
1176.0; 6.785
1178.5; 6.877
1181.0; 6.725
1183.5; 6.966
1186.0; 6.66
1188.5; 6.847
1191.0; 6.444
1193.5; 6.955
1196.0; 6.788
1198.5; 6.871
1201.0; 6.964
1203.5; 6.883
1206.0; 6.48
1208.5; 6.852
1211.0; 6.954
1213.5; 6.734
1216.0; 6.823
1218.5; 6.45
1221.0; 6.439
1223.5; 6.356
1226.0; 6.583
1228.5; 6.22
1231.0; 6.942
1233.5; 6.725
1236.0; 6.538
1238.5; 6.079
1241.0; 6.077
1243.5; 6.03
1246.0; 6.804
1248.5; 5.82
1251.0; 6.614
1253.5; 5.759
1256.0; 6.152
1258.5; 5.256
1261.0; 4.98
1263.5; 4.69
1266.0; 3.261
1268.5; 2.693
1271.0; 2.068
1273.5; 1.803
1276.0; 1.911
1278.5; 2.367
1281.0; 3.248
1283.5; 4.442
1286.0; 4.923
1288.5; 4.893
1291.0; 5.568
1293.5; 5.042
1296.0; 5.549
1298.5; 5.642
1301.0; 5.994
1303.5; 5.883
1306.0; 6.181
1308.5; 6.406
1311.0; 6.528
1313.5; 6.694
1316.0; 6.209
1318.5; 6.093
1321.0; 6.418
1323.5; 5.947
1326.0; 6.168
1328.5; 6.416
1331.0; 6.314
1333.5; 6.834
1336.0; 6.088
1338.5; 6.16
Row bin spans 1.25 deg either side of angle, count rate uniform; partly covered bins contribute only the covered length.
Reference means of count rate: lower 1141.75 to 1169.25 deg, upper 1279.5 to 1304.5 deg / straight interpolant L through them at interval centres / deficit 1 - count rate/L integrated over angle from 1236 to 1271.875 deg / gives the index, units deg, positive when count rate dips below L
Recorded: 2.5 deg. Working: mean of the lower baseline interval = 6.97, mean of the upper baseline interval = 5.08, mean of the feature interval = 5.24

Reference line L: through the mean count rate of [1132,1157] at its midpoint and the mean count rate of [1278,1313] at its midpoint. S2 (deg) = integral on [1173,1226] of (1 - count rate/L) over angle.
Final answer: -2.8 deg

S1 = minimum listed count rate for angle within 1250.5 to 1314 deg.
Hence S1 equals 1.803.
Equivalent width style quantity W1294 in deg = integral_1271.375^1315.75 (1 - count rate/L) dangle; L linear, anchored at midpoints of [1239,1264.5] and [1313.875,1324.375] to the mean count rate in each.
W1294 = 9.0 deg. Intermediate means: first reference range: 5.84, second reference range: 6.22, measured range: 4.86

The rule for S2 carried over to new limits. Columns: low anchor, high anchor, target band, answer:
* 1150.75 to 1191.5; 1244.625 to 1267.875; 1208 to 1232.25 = -2.2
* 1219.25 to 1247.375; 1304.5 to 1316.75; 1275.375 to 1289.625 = 6.0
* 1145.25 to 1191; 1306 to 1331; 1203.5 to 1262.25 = 3.0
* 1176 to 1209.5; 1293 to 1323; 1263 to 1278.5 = 9.1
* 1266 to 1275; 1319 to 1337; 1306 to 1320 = -3.0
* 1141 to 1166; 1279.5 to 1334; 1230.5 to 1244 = -0.1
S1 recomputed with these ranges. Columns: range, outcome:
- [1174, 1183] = 6.725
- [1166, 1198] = 6.444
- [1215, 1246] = 6.03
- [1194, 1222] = 6.439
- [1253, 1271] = 2.068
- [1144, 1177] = 6.618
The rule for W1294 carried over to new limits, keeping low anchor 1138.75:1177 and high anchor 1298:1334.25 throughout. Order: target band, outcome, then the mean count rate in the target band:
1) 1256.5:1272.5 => 6.4 deg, 3.9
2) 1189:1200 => 0.1 deg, 6.77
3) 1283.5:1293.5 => 2.1 deg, 5.03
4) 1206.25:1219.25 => 0.0 deg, 6.75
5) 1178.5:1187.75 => 0.1 deg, 6.8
